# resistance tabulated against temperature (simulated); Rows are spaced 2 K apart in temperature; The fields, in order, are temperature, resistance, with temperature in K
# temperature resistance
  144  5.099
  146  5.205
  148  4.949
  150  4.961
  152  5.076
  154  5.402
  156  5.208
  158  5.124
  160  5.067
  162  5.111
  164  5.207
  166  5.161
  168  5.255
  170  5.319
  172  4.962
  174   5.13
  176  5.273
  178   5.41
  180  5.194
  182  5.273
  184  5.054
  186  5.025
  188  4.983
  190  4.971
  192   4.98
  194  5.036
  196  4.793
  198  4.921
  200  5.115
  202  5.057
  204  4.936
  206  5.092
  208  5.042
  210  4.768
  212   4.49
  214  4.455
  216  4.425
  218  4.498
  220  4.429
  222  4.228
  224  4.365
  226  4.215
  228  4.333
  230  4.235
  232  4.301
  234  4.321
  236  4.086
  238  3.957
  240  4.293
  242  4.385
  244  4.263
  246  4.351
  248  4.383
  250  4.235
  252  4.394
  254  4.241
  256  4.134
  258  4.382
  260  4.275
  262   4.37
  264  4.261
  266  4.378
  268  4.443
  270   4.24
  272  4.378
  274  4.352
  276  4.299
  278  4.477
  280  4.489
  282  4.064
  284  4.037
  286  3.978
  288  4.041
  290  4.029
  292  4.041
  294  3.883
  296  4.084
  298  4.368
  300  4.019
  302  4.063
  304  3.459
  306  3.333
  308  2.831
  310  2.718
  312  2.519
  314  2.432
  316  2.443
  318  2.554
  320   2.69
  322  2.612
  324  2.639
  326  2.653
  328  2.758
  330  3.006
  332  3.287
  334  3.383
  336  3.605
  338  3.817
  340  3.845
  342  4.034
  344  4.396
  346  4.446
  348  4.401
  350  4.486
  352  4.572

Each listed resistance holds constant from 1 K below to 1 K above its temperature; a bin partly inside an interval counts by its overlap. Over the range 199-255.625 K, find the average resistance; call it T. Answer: 4.46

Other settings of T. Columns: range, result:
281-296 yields 4.02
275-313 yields 3.83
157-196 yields 5.12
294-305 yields 3.99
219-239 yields 4.25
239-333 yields 3.78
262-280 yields 4.36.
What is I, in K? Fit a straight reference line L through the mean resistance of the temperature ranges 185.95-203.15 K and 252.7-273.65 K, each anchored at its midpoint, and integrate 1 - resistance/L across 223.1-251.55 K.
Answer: 1.8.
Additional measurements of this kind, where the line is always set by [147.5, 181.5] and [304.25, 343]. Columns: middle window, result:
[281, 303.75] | -4.0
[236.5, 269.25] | -2.7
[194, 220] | -1.1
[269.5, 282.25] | -2.4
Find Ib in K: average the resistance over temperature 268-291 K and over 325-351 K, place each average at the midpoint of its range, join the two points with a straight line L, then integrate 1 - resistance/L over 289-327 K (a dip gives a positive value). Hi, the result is 7.2 K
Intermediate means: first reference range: 4.23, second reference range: 3.7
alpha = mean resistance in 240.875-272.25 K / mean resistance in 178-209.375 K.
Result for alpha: 0.86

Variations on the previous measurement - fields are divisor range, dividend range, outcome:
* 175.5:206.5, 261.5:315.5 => 0.77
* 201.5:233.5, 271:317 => 0.83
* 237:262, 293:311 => 0.85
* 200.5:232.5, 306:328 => 0.58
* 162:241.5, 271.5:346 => 0.74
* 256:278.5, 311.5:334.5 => 0.63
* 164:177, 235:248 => 0.82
